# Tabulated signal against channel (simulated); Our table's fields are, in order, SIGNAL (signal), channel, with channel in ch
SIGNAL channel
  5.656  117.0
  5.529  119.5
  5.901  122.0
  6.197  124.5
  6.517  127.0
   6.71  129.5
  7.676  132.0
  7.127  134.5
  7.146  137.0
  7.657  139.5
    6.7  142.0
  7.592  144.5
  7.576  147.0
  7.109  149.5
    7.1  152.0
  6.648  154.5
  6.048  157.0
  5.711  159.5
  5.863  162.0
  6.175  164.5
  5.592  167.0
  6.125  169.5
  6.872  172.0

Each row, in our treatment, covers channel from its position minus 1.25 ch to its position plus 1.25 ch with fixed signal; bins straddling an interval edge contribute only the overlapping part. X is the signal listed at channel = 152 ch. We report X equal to 7.1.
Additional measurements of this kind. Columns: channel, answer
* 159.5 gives 5.711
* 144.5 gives 7.592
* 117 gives 5.656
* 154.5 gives 6.648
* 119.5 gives 5.529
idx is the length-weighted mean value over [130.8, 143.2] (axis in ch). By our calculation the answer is 7.26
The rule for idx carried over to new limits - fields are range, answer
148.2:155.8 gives 6.95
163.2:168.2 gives 5.89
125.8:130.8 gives 6.63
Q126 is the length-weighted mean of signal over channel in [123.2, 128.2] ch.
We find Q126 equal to 6.35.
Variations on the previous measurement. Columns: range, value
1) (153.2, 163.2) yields 6.07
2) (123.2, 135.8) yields 6.84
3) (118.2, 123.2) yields 5.71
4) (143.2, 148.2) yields 7.58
